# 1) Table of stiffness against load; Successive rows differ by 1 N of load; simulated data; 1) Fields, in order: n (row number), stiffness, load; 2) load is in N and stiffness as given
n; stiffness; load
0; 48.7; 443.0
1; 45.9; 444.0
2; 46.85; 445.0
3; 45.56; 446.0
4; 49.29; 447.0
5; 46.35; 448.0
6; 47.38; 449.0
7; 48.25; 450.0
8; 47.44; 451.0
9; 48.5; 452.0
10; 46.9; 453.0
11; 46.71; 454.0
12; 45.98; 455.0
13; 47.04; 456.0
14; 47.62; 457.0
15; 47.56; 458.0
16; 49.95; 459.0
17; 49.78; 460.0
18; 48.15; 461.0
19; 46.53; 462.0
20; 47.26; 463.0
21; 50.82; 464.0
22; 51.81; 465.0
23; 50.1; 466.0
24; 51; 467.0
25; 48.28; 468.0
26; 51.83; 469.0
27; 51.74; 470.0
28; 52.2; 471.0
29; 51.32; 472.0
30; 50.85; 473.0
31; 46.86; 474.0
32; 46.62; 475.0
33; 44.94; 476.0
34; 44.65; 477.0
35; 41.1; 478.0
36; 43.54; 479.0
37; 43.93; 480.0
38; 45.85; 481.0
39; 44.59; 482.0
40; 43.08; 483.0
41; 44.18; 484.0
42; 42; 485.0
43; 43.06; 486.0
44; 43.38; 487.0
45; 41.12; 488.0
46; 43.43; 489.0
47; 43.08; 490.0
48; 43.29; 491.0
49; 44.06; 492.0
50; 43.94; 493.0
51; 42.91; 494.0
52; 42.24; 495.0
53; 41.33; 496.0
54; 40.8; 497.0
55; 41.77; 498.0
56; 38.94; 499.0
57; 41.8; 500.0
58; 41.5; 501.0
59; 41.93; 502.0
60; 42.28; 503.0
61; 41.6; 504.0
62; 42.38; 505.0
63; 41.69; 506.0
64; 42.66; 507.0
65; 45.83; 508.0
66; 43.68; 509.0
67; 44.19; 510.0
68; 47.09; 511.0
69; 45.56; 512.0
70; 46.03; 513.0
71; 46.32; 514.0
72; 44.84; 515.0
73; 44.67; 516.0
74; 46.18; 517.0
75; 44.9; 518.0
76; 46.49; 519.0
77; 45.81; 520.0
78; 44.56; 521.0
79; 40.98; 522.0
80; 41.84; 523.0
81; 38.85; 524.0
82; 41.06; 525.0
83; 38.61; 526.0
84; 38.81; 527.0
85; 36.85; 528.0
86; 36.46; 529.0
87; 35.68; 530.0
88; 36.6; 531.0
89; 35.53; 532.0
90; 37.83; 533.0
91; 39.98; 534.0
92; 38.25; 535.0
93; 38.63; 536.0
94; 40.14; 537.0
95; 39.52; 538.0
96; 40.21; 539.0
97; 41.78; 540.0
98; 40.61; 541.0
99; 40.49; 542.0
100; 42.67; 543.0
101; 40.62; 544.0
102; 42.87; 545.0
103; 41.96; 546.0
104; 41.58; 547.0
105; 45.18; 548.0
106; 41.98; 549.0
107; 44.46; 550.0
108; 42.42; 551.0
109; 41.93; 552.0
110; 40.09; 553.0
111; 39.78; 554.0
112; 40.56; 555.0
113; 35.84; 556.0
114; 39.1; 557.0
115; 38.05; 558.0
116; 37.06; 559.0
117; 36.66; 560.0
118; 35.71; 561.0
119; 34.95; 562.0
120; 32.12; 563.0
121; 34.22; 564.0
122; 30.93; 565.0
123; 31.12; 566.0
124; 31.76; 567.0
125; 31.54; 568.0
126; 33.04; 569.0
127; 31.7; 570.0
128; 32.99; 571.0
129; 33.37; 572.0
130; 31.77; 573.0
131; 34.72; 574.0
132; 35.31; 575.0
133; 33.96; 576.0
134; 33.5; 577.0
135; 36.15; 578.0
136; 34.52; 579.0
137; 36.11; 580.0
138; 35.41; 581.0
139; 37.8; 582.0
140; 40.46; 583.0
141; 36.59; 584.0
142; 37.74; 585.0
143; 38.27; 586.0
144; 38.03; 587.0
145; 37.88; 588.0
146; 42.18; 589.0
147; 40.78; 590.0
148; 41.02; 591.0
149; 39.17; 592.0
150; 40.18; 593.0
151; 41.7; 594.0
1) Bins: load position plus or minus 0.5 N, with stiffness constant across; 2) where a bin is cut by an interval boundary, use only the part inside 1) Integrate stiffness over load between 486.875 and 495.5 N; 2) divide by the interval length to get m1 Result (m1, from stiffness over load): 43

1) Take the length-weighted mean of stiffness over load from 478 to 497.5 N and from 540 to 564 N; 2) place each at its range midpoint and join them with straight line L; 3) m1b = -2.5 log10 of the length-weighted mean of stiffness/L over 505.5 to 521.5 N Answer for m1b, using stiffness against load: -0.08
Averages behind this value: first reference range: 43.1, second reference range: 39.8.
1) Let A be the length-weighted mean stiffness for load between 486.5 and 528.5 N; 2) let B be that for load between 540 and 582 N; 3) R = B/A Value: 0.9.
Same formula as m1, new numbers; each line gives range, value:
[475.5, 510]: 42.9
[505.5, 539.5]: 41.7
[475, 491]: 43.6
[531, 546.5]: 40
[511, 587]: 38.8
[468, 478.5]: 48.2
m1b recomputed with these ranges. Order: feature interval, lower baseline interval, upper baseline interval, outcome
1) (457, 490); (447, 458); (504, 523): -0.01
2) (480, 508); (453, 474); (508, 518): 0.10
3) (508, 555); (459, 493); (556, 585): -0.06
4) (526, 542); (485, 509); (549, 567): 0.02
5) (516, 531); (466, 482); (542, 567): 0.03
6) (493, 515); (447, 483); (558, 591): 0.01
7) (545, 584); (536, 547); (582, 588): 0.08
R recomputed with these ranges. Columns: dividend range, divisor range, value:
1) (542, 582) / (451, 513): 0.81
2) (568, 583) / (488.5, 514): 0.80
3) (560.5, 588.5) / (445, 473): 0.71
